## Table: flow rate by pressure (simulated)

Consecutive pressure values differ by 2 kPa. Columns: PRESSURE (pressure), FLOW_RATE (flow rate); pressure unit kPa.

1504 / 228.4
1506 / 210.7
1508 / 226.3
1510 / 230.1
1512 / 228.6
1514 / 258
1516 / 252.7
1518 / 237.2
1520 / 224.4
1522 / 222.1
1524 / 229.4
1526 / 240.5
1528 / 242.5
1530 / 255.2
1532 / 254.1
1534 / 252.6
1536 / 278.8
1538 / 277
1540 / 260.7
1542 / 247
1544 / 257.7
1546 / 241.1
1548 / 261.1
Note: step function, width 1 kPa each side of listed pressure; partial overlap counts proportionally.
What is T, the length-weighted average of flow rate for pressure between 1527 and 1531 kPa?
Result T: 249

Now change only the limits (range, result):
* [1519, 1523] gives 223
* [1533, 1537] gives 266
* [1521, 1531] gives 238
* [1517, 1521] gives 231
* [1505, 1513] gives 224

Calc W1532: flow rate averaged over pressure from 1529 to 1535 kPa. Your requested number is 254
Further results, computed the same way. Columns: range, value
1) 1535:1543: 266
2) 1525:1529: 242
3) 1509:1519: 241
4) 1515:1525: 233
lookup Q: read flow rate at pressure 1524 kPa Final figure 229.4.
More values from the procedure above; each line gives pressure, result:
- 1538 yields 277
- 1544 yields 257.7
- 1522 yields 222.1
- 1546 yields 241.1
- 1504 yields 228.4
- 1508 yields 226.3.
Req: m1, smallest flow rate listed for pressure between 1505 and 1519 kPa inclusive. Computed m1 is 210.7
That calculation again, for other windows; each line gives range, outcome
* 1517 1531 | 222.1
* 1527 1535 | 242.5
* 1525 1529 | 240.5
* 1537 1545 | 247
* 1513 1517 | 252.7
